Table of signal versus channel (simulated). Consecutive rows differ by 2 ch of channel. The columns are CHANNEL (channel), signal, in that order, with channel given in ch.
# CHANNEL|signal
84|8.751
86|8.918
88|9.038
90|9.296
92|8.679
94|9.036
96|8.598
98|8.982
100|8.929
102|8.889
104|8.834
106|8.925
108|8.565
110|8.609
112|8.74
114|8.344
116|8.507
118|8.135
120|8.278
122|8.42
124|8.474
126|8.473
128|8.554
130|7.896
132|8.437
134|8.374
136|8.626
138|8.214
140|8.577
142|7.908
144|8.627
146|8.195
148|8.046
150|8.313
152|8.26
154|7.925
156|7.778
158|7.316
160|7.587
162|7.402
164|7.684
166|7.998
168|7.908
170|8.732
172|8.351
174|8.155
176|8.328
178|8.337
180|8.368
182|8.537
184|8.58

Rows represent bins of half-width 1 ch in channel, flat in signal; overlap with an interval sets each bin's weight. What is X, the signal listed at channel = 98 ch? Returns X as 8.982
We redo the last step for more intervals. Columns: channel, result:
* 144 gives 8.627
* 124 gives 8.474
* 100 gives 8.929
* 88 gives 9.038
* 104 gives 8.834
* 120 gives 8.278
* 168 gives 7.908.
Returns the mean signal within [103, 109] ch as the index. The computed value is 8.77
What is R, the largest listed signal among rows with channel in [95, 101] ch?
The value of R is 8.982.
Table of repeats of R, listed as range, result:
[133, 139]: 8.626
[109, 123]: 8.74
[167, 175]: 8.732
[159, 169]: 7.998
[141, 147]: 8.627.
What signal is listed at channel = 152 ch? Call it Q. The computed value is 8.26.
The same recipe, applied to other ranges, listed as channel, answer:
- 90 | 9.296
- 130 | 7.896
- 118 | 8.135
